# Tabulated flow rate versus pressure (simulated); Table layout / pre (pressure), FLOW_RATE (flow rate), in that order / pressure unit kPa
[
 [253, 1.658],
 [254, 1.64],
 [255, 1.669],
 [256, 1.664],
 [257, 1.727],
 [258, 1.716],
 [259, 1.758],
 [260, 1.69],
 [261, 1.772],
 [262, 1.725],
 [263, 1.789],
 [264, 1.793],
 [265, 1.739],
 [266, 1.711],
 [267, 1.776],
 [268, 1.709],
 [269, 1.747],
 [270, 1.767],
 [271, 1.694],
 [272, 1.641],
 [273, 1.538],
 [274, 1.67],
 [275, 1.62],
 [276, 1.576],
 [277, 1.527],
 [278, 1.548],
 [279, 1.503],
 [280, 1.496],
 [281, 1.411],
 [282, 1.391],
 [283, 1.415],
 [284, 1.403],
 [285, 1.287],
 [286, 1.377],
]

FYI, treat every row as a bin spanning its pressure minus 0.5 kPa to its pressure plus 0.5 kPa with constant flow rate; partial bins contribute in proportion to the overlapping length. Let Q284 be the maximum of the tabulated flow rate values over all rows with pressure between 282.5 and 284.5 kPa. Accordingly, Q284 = 1.415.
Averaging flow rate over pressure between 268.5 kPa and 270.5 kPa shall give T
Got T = 1.76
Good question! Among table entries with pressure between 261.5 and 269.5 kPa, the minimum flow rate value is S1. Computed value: 1.709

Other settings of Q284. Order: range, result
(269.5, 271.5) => 1.767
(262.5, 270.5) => 1.793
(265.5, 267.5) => 1.776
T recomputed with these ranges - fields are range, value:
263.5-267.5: 1.75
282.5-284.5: 1.41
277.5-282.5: 1.47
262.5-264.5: 1.79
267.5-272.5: 1.71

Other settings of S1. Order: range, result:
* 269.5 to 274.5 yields 1.538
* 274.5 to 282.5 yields 1.391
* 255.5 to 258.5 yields 1.664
